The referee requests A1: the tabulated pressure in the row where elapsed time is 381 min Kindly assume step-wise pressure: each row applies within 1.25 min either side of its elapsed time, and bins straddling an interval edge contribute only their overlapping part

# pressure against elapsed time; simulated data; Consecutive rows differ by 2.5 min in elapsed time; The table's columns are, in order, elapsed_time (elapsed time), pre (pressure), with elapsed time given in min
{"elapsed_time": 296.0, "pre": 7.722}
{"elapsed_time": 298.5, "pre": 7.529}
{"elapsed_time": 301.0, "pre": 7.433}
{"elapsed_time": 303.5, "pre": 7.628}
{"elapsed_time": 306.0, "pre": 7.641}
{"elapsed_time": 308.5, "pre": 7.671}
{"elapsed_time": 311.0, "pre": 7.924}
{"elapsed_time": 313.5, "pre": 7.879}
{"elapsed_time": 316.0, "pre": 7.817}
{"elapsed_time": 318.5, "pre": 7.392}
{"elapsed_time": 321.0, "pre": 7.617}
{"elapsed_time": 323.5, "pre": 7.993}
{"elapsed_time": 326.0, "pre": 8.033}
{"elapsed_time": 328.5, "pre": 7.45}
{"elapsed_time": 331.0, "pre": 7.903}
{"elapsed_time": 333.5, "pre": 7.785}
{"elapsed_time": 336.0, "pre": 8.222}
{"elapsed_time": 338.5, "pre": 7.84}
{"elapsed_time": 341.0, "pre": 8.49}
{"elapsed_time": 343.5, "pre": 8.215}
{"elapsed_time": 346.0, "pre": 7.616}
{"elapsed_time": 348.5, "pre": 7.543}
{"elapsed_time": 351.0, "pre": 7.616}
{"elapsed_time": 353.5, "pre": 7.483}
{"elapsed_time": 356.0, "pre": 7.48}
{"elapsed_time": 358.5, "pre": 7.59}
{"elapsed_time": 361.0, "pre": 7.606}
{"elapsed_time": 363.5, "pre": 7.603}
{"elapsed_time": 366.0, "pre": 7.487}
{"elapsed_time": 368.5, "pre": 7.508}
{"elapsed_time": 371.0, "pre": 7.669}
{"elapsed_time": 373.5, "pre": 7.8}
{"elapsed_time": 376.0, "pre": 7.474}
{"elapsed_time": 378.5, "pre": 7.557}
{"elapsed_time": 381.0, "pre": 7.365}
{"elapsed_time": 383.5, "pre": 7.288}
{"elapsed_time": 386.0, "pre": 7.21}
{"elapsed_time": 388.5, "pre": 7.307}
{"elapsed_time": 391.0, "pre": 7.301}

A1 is 7.365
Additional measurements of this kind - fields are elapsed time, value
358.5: 7.59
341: 8.49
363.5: 7.603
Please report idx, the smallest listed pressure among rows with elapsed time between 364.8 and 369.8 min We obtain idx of 7.487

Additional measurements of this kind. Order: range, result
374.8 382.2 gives 7.365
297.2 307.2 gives 7.433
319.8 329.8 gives 7.45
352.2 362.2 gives 7.48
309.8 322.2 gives 7.392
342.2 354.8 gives 7.483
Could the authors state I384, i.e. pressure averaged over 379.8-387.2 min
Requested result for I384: 7.29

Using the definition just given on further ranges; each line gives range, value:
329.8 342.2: 8.05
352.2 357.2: 7.48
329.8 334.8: 7.85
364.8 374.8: 7.62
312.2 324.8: 7.74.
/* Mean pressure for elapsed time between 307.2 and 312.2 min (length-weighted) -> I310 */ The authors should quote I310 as 7.79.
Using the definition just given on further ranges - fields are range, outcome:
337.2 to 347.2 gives 8.04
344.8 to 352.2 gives 7.59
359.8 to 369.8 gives 7.55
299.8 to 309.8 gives 7.6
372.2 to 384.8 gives 7.5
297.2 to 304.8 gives 7.53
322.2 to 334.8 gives 7.83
